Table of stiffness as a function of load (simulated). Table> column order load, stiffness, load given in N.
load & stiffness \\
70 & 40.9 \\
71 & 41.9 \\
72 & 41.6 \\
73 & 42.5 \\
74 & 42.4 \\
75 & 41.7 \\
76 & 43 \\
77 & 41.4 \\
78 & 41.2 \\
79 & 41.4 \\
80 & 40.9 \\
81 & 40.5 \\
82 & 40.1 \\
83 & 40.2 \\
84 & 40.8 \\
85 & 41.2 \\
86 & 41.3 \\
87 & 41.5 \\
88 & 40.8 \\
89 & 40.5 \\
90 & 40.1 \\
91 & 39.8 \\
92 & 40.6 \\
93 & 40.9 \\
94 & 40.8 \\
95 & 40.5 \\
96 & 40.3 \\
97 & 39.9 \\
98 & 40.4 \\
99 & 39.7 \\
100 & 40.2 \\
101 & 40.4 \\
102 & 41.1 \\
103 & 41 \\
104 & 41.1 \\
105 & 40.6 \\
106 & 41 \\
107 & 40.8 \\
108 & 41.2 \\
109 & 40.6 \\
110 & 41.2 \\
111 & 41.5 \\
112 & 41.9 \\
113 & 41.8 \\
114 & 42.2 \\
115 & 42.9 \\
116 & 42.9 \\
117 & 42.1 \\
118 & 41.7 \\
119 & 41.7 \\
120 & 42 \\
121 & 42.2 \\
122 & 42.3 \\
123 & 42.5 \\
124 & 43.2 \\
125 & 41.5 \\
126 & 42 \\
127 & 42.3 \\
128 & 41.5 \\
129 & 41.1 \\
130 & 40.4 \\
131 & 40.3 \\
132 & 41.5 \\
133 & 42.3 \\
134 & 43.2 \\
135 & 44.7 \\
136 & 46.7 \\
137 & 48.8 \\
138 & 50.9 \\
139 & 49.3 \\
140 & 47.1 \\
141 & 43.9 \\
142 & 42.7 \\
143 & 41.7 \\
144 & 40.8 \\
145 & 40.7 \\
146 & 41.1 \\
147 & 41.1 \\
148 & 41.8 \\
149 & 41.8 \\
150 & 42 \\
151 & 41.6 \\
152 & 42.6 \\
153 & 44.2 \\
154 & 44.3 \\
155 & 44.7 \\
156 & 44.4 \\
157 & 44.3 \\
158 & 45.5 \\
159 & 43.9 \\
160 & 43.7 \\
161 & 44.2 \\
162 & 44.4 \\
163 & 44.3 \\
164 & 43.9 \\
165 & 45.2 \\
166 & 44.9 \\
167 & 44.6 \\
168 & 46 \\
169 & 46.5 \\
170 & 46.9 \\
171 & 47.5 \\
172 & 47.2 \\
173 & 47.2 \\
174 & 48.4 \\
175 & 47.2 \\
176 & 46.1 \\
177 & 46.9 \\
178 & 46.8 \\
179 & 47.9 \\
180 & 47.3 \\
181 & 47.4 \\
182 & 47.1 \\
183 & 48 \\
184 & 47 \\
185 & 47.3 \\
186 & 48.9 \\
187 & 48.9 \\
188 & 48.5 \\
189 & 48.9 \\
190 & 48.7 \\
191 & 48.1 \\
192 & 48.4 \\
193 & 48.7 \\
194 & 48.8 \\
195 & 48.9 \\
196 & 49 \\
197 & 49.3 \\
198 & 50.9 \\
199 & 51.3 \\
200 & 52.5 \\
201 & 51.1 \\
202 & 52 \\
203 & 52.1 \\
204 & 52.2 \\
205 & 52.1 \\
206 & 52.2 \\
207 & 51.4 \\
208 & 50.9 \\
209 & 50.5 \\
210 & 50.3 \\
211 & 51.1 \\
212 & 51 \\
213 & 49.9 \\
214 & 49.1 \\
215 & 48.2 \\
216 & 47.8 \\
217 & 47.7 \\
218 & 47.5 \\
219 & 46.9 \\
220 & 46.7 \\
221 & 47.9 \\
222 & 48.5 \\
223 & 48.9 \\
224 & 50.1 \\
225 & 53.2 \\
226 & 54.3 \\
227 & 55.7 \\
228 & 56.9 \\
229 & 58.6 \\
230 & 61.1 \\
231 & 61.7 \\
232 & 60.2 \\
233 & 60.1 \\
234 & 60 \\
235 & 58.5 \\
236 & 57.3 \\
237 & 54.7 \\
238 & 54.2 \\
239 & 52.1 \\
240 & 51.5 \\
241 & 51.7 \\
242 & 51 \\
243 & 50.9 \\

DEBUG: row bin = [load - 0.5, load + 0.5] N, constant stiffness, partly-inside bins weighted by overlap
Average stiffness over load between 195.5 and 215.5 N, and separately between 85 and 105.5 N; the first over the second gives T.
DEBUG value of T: 1.3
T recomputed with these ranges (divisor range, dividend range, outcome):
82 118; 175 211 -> 1.20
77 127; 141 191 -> 1.10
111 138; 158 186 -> 1.08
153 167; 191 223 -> 1.12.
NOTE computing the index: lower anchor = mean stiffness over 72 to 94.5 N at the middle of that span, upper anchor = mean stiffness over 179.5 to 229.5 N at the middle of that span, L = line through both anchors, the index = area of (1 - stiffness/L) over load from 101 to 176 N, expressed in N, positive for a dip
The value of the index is 3.0 N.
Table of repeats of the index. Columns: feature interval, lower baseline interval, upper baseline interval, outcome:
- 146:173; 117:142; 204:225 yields 0.8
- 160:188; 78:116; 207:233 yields 0.7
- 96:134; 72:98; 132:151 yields 0.9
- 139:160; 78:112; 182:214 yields 1.1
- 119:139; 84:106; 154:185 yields -0.1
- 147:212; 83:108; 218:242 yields 2.4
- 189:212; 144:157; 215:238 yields -0.3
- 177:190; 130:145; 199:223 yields 0.0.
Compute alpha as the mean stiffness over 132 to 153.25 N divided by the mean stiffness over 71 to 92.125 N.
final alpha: 1.1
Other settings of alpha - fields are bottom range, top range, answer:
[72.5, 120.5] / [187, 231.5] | 1.24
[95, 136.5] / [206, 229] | 1.21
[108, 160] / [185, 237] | 1.20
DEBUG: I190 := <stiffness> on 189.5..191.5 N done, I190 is 48.4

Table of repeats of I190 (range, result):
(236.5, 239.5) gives 53.7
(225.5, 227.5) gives 55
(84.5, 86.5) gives 41.2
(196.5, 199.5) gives 50.5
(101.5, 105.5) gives 41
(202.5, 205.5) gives 52.1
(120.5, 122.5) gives 42.2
